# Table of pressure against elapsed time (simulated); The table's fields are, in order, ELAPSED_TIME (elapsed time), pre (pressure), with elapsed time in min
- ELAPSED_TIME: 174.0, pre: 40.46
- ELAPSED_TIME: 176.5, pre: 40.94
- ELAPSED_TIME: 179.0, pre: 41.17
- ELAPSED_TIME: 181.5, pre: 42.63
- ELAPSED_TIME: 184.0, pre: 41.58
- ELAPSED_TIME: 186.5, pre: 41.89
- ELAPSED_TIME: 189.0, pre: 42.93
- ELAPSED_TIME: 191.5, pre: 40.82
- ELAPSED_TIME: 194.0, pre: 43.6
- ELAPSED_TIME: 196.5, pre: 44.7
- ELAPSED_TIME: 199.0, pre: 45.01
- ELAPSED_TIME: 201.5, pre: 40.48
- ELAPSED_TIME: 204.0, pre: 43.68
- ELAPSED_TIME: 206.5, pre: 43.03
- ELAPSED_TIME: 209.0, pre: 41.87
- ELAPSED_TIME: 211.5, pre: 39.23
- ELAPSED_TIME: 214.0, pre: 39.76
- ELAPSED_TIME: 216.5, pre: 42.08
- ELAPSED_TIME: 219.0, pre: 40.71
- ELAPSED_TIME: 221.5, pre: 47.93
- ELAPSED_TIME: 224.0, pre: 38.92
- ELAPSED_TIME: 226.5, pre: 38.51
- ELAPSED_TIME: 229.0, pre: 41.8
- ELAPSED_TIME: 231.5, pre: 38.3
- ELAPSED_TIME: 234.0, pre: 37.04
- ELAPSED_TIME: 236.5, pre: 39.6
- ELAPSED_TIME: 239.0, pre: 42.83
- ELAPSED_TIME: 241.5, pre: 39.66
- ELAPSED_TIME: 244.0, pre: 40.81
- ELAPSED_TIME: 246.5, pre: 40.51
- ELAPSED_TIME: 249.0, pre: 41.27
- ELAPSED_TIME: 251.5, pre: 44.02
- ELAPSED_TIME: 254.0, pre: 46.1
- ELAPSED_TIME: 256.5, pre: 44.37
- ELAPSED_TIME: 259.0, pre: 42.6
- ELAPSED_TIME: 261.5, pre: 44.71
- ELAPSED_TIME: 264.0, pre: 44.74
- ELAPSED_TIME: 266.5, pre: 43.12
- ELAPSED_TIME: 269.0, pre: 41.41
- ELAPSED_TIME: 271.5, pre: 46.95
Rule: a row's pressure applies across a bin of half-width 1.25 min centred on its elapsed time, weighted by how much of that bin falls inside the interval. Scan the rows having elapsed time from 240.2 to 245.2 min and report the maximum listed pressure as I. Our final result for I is 40.81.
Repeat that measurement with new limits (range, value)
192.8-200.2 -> 45.01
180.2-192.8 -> 42.93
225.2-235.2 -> 41.8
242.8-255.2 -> 46.1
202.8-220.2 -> 43.68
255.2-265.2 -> 44.74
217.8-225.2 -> 47.93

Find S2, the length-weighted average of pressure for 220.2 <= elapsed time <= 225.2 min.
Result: 43.4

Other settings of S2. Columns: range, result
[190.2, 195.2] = 42.2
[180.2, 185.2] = 42.1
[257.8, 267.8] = 43.8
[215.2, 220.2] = 41.4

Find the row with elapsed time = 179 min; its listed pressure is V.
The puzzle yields 41.17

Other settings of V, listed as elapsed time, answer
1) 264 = 44.74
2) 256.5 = 44.37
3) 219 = 40.71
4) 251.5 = 44.02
